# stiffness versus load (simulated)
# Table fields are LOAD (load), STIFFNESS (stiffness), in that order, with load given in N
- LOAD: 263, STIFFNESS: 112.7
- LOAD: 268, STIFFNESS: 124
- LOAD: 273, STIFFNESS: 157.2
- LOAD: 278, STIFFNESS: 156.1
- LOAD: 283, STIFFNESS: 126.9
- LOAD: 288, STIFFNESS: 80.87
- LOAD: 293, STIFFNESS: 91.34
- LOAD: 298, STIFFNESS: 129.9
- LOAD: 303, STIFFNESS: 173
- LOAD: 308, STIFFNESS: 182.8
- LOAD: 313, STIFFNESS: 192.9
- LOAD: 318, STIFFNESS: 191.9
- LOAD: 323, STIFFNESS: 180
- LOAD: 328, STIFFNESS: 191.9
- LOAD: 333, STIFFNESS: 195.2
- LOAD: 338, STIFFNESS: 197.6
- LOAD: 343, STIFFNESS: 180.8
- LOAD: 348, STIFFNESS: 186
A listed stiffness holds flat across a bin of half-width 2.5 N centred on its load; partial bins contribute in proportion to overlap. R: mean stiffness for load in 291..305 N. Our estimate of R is 131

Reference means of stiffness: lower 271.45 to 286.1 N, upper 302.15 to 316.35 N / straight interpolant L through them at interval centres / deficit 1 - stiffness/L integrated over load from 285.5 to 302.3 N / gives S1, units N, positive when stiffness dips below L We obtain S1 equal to 5.8 N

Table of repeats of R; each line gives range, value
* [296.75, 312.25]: 168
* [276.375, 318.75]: 145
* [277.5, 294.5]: 110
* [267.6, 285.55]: 143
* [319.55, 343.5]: 190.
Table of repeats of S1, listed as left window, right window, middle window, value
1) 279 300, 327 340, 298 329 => -5.0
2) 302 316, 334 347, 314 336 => -0.4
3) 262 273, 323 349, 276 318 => 3.0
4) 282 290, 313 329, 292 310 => -1.0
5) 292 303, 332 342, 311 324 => -2.3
